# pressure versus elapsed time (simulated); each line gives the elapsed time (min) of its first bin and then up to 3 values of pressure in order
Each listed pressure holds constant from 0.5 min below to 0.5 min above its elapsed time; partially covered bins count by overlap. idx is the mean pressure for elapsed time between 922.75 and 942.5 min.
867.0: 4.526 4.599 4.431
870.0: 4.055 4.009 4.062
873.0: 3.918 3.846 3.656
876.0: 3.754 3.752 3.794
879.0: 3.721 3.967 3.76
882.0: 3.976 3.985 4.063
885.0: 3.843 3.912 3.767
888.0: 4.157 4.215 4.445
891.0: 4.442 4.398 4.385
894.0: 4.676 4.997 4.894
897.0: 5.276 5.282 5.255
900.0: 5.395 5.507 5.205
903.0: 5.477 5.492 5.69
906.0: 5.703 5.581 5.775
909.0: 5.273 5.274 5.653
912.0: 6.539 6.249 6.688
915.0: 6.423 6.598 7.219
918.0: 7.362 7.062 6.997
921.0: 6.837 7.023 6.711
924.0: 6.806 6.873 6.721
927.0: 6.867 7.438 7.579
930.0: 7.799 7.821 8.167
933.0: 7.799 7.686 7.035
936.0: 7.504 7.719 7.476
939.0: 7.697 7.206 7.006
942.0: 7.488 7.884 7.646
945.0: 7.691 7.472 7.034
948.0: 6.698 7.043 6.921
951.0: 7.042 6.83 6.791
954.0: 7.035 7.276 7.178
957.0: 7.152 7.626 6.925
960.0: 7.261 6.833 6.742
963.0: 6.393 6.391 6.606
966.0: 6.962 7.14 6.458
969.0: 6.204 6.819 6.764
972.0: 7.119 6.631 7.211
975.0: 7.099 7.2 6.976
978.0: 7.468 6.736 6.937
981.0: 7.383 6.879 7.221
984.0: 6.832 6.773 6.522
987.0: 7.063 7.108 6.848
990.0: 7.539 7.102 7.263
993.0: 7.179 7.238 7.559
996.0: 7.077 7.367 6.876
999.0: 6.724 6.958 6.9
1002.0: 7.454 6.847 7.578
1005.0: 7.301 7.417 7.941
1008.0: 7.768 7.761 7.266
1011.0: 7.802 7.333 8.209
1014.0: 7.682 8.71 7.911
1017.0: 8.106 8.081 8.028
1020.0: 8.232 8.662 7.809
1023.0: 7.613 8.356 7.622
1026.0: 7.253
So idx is 7.38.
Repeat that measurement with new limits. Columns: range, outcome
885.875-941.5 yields 6.18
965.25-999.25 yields 7.01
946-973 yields 6.9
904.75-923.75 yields 6.37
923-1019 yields 7.23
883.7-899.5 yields 4.51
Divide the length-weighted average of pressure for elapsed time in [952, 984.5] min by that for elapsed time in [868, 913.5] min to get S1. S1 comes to 1.5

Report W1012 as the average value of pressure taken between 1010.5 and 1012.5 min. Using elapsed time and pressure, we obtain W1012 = 7.57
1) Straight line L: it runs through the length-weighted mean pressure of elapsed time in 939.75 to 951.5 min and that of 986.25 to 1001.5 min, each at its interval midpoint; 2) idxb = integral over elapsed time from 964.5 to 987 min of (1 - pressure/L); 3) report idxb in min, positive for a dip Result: 0.8 min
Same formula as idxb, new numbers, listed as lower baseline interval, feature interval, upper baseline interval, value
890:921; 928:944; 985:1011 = -3.6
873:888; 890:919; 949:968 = -4.7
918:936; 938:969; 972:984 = 0.4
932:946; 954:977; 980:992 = 1.1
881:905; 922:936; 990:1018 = -4.4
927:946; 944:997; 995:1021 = 4.0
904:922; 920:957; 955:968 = -3.6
